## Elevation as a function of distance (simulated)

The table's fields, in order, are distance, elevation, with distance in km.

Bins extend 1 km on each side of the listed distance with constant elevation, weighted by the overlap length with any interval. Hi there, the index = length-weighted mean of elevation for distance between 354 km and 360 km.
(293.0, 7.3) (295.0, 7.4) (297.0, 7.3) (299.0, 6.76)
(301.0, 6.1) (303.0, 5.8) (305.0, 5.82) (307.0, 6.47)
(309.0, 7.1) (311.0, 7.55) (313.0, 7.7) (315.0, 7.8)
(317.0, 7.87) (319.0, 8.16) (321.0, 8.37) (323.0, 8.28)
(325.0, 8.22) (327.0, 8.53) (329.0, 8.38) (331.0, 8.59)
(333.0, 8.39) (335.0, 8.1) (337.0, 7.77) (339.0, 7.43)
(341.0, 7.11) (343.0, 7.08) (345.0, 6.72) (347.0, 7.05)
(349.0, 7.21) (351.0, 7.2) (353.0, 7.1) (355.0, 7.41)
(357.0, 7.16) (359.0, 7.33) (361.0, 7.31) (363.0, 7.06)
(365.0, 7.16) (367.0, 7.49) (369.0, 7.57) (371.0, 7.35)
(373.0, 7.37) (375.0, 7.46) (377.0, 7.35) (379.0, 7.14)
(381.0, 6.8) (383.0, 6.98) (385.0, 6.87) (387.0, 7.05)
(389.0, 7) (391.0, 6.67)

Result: 7.3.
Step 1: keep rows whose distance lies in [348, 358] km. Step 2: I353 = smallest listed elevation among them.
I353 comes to 7.1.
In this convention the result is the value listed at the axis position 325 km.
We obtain 8.22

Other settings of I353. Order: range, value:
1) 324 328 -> 8.22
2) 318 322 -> 8.16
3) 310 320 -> 7.55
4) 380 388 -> 6.8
